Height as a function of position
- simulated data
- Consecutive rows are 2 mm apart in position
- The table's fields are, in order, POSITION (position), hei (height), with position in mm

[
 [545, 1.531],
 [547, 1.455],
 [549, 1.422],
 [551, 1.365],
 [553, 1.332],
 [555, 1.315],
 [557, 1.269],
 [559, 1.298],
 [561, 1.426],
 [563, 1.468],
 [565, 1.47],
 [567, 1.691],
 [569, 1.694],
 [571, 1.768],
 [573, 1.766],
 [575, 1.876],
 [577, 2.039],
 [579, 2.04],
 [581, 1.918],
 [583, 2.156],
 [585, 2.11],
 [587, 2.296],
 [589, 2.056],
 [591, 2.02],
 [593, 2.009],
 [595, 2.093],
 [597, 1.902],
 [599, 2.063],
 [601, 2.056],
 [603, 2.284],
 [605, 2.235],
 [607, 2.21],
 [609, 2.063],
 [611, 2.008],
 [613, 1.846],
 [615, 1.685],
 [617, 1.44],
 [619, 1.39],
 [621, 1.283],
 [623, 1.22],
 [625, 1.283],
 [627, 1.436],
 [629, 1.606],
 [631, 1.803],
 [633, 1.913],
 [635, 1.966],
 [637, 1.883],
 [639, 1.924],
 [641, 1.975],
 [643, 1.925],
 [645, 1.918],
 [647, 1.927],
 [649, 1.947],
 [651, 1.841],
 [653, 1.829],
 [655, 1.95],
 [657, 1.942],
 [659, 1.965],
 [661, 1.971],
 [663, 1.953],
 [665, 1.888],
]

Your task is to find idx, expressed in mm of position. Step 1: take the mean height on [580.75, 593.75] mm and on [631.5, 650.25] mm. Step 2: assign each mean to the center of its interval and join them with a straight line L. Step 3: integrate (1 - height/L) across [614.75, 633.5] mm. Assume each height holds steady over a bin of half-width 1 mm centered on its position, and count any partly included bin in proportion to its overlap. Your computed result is 4.6 mm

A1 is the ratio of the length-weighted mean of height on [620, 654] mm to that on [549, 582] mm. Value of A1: 1.1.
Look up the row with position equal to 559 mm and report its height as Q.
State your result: 1.298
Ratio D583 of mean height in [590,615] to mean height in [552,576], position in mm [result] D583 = 1.34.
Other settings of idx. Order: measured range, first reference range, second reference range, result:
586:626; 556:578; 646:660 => -2.9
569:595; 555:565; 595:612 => -3.9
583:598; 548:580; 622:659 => -3.8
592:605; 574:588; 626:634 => -1.0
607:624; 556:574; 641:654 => 1.0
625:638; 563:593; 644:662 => 1.3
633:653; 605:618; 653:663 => 0.1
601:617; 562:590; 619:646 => -2.1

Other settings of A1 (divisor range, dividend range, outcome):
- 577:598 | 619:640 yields 0.79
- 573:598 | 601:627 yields 0.86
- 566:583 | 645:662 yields 1.03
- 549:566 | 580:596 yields 1.52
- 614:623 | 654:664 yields 1.37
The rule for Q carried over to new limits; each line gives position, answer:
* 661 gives 1.971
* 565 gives 1.47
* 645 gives 1.918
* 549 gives 1.422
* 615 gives 1.685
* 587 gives 2.296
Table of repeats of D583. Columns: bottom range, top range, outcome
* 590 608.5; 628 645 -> 0.90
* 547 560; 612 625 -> 1.09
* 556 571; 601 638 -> 1.18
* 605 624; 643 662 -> 1.12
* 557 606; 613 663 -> 0.93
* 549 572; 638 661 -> 1.32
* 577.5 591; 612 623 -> 0.72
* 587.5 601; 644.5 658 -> 0.94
